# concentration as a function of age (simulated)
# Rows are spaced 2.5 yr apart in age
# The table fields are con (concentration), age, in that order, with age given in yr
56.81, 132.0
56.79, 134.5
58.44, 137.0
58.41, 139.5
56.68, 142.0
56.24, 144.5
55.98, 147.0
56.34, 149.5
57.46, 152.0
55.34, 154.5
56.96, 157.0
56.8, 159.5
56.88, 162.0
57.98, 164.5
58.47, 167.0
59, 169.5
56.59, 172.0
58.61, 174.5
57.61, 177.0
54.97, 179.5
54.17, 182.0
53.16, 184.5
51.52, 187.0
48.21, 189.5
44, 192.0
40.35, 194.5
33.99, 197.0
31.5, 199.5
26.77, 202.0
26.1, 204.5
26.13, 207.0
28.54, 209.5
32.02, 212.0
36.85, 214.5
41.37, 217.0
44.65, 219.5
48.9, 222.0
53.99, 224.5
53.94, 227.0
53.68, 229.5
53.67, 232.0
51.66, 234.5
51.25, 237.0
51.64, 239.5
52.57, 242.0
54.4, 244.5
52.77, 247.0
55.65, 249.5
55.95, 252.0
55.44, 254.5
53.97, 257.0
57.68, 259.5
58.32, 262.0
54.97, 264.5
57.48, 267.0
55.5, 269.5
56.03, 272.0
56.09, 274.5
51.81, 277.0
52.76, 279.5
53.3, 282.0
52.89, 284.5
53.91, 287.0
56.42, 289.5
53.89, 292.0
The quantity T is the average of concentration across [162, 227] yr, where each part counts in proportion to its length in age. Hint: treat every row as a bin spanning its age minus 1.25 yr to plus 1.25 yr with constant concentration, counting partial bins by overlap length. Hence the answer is 45.4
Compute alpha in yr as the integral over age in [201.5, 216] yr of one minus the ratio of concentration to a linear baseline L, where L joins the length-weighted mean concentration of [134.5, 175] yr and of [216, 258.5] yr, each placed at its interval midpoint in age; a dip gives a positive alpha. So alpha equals 6.5 yr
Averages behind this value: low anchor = 57.2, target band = 29.7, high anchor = 52.2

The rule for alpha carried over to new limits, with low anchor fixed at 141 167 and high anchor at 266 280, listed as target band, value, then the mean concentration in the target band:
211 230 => 3.5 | 45.5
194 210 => 7.4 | 30.1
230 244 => 0.8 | 52.4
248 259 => 0.0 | 55.4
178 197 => 2.6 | 48.6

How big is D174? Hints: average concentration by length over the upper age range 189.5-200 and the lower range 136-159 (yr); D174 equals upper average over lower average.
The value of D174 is 0.69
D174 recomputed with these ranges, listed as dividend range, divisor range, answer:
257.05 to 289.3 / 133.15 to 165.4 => 0.97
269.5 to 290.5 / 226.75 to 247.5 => 1.03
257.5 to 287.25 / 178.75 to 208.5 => 1.36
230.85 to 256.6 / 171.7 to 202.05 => 1.13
